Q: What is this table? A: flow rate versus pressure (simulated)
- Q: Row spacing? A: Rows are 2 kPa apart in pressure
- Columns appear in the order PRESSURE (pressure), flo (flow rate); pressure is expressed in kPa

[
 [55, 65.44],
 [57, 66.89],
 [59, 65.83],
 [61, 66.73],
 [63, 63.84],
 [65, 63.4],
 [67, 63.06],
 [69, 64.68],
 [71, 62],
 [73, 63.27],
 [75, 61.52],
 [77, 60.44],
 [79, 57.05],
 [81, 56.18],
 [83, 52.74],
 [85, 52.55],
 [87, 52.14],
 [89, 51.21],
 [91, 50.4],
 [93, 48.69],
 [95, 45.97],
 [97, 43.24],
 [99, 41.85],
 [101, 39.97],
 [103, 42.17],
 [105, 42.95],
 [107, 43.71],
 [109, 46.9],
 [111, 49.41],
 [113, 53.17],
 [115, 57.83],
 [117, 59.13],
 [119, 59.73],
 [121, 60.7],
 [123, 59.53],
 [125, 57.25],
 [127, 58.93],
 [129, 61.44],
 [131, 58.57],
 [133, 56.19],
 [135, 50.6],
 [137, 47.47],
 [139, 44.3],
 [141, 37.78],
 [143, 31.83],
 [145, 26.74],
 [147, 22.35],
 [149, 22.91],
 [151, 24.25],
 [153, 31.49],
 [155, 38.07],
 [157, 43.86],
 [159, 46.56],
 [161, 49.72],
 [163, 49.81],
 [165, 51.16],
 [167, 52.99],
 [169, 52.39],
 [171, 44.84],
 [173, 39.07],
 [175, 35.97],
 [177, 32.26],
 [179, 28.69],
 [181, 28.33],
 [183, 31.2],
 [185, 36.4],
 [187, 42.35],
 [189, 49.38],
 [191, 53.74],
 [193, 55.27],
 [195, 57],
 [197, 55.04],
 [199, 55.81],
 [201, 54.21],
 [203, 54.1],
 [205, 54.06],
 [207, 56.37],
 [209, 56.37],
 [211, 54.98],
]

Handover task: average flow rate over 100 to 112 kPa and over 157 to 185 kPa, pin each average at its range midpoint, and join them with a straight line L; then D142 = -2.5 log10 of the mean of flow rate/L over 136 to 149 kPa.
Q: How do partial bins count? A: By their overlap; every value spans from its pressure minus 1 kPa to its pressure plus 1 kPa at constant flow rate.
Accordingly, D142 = 0.25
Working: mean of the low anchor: 44.2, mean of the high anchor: 41.7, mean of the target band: 34.1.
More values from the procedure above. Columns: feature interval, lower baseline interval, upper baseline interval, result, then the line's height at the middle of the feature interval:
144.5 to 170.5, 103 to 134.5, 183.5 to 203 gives 0.300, 52.5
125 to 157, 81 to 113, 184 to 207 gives 0.187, 49.4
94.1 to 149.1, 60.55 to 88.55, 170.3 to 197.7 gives 0.097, 52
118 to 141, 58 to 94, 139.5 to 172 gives -0.202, 45.6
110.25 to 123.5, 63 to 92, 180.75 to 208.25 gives -0.038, 55.2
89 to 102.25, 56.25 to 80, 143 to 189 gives 0.230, 56.1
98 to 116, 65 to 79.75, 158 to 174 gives 0.218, 56.9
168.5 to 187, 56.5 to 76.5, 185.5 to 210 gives 0.446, 54.9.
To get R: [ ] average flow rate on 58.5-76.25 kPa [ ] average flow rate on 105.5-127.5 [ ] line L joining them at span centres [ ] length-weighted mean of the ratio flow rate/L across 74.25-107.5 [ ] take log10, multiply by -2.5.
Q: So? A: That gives 0.20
